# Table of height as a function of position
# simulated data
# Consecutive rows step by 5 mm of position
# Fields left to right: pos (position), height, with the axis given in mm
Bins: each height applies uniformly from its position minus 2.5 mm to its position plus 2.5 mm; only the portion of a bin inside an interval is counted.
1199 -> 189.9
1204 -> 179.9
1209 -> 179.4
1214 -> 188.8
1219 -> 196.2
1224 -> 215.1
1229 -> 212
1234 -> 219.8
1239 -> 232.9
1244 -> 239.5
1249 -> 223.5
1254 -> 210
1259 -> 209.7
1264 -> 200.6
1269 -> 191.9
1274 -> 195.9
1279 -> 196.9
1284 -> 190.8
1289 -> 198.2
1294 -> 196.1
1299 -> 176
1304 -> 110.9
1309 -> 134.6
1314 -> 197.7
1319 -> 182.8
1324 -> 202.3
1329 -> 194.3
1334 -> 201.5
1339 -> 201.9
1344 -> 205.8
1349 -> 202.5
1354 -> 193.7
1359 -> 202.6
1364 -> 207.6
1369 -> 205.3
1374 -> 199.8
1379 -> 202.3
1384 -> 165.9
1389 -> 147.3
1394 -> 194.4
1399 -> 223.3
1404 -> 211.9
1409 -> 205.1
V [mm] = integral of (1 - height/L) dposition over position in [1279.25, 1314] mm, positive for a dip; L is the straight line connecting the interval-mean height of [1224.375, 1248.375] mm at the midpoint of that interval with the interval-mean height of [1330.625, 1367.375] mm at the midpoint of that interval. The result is 6.7 mm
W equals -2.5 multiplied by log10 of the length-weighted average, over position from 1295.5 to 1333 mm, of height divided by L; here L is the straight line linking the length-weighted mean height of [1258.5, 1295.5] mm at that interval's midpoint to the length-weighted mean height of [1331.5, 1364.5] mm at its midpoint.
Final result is 0.15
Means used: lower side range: 197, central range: 173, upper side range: 202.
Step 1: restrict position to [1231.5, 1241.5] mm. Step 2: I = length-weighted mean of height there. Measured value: 226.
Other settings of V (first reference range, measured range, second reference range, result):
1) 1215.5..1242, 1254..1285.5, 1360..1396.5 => 1.4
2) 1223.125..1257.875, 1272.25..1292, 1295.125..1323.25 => -0.9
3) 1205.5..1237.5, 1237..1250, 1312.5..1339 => -2.1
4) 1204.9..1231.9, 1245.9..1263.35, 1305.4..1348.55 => -1.7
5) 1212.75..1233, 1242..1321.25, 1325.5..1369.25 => 5.0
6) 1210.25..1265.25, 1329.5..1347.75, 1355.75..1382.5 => 0.2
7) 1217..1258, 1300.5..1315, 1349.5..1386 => 4.4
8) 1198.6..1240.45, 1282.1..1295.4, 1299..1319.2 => -2.3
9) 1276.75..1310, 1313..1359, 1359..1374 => -1.6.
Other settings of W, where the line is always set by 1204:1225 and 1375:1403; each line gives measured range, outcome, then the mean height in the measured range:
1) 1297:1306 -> 0.306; 143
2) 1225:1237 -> -0.134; 217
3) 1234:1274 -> -0.126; 214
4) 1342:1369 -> -0.074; 203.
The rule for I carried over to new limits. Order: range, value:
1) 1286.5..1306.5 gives 170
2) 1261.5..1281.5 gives 196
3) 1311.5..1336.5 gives 196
